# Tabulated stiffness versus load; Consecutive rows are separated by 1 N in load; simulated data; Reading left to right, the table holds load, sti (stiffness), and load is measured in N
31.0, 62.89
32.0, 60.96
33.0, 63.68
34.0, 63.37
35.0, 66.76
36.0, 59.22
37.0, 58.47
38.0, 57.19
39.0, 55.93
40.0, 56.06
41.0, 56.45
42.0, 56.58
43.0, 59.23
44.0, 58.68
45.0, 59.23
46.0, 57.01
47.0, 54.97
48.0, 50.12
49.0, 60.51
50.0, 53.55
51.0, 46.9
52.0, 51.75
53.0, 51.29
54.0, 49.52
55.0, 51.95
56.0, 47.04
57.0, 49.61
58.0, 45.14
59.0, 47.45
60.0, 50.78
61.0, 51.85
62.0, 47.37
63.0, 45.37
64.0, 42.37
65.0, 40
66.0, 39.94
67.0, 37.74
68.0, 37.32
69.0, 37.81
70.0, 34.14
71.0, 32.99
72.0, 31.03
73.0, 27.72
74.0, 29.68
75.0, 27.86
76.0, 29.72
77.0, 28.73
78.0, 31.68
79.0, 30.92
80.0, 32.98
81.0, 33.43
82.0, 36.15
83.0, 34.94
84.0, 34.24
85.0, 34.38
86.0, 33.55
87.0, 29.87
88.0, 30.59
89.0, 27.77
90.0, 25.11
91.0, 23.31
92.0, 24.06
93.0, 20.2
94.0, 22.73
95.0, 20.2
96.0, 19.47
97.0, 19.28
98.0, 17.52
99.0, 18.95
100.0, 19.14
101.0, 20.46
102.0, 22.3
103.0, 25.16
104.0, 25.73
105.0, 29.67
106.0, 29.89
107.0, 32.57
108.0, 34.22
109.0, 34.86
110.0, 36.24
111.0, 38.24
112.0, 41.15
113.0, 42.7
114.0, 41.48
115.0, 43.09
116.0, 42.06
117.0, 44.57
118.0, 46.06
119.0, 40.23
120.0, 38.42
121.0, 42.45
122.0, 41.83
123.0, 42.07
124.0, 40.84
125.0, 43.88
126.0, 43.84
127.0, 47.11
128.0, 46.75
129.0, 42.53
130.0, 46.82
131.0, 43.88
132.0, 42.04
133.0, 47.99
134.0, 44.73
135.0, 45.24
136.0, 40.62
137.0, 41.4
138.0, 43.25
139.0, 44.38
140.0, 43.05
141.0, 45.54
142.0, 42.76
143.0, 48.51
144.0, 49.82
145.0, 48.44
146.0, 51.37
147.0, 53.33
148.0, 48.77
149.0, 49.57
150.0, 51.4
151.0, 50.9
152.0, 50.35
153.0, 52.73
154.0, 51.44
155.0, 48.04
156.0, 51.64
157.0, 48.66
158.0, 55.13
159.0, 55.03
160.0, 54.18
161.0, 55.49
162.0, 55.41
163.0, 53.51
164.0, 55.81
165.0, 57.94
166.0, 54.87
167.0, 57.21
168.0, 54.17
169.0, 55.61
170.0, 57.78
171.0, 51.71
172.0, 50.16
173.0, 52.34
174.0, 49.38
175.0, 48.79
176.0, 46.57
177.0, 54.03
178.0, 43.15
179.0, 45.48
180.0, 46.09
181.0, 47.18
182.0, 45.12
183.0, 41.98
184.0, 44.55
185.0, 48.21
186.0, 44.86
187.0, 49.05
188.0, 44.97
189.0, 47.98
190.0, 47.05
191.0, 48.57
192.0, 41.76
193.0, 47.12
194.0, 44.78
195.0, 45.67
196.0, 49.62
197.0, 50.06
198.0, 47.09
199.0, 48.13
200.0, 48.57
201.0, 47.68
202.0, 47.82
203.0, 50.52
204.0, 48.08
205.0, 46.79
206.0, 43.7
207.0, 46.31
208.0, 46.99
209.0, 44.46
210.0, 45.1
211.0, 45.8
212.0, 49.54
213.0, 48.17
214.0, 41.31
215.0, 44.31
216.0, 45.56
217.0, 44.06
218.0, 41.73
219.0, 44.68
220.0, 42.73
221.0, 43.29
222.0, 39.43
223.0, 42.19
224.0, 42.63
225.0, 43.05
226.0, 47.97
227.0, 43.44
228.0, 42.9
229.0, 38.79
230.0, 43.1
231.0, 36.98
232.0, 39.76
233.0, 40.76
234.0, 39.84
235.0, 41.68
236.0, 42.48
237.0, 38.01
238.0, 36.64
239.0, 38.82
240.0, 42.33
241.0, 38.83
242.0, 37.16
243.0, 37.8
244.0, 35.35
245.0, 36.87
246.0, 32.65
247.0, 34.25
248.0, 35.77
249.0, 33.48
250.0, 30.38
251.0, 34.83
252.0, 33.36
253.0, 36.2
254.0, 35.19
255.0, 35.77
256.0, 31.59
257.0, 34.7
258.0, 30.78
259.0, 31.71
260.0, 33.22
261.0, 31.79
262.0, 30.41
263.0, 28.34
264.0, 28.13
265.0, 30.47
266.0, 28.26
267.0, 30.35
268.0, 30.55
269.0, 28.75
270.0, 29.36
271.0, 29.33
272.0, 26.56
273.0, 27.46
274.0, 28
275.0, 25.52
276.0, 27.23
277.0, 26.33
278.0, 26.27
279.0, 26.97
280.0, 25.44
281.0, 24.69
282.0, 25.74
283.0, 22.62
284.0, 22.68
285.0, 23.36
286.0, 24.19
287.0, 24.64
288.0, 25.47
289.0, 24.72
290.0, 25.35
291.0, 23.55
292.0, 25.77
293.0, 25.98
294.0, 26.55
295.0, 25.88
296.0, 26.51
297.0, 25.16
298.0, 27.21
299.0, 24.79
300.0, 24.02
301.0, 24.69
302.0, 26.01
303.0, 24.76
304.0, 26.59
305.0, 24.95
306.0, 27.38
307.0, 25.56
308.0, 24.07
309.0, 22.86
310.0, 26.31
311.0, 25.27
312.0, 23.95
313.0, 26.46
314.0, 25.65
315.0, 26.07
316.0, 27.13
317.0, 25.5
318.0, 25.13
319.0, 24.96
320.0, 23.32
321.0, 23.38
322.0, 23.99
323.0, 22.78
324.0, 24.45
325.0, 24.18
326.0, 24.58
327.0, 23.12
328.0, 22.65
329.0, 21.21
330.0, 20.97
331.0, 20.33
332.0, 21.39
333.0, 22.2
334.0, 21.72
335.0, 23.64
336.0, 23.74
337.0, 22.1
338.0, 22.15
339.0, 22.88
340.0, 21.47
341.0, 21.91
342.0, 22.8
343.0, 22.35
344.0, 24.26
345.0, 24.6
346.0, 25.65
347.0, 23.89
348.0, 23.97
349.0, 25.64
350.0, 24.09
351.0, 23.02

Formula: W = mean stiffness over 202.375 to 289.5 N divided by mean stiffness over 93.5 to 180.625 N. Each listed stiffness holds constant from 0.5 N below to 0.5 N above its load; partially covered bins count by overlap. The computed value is 0.8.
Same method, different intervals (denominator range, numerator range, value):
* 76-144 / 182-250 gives 1.22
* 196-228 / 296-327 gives 0.55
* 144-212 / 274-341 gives 0.50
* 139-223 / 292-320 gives 0.53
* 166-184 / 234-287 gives 0.63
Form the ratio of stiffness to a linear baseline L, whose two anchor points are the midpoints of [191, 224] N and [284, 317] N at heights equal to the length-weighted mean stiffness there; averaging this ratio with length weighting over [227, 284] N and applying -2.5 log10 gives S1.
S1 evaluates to 0.07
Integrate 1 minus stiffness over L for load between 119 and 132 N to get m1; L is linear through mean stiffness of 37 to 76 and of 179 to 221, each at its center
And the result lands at 1.0 N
